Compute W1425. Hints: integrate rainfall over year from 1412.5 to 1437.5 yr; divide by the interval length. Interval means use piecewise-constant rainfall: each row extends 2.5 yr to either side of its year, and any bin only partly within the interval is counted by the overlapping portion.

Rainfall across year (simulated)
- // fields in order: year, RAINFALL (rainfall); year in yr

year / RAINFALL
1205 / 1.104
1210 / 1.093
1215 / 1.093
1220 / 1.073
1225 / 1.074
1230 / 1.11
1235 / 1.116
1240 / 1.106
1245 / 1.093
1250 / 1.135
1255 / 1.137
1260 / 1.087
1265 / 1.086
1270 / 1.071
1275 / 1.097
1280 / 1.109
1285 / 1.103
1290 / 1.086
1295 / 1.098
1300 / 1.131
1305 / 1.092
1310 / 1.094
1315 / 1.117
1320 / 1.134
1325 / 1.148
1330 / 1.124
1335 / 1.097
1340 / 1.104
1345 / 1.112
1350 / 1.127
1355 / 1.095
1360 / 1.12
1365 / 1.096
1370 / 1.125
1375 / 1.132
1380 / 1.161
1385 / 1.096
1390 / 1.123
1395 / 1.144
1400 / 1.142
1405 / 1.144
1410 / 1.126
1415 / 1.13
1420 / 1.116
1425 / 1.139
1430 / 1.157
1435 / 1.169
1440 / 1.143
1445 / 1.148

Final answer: 1.14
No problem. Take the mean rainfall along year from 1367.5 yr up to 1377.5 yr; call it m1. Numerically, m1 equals 1.13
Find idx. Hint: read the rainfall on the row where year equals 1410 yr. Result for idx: 1.126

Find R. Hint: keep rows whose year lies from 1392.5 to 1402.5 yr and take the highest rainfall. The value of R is 1.144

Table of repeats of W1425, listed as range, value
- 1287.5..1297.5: 1.09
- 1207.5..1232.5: 1.09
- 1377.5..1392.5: 1.13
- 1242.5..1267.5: 1.11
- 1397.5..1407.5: 1.14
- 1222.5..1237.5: 1.1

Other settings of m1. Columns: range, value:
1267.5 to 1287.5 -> 1.09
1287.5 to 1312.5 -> 1.1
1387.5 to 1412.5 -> 1.14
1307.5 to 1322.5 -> 1.11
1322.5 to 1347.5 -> 1.12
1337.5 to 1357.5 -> 1.11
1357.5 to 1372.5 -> 1.11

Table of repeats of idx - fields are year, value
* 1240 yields 1.106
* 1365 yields 1.096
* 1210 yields 1.093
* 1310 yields 1.094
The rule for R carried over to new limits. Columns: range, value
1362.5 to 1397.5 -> 1.161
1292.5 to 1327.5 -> 1.148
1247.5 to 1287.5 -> 1.137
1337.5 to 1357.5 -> 1.127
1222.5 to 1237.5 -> 1.116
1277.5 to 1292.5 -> 1.109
